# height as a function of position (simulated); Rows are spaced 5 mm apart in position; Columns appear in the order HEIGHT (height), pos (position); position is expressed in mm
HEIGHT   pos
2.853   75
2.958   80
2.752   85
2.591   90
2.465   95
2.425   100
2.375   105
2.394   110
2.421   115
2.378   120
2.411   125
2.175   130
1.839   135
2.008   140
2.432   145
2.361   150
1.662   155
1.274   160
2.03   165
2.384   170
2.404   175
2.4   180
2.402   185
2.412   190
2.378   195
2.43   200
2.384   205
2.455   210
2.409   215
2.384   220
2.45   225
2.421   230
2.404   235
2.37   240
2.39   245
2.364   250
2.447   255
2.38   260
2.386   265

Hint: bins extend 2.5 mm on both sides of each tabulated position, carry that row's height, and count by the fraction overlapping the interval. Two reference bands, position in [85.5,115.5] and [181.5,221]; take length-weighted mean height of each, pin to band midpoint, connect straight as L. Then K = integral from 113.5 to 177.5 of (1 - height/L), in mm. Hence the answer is 8.09 mm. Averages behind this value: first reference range 2.47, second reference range 2.41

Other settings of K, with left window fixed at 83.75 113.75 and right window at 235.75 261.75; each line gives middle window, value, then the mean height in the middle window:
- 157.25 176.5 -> 3.5 mm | 2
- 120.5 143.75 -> 3.0 mm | 2.15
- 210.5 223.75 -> 0.0 mm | 2.41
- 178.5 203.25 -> 0.2 mm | 2.4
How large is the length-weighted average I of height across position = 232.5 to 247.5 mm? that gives 2.39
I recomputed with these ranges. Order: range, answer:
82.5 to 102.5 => 2.56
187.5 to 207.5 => 2.4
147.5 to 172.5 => 1.94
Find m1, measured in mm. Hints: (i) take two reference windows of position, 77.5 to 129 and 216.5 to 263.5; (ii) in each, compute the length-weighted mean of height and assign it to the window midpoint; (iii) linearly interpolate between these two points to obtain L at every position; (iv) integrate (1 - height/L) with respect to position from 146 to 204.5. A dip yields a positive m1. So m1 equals 5.8 mm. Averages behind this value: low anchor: 2.51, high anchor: 2.4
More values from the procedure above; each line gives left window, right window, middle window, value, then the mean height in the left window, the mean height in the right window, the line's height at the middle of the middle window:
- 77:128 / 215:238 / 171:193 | 0.43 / 2.52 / 2.41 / 2.45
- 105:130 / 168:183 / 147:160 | 2.74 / 2.38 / 2.4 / 2.39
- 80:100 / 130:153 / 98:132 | 0.32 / 2.62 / 2.15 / 2.39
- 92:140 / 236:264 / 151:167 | 4.28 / 2.31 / 2.39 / 2.33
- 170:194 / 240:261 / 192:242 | -0.25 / 2.4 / 2.39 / 2.4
